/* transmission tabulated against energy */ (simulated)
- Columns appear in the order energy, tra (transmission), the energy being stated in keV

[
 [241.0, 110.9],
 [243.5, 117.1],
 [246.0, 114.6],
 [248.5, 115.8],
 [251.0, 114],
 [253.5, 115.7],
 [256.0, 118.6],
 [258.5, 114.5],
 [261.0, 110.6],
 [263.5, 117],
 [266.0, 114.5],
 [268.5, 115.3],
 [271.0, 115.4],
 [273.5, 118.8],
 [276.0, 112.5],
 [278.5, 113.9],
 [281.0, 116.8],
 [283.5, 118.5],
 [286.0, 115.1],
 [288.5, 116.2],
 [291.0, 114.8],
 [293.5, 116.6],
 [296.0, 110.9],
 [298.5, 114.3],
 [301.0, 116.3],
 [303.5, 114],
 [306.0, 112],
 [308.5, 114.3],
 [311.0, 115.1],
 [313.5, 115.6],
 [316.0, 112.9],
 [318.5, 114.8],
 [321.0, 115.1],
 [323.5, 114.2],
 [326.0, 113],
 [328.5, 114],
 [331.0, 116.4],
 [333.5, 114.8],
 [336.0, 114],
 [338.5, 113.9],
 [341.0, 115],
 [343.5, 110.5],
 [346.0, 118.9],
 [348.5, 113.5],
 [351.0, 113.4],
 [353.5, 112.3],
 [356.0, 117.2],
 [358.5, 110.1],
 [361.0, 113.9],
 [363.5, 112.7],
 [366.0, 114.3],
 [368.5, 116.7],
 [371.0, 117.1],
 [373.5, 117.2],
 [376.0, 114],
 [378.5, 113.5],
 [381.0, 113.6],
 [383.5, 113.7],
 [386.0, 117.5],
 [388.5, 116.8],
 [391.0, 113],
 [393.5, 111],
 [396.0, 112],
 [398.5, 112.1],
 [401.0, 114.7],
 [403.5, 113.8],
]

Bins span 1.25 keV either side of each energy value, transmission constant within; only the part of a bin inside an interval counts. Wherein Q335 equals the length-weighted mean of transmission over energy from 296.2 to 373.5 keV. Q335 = 114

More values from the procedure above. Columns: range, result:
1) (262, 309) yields 115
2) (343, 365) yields 114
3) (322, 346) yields 114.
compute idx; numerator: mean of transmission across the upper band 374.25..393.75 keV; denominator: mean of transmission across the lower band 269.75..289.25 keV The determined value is 0.99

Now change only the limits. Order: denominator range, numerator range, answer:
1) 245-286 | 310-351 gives 0.99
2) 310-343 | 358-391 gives 1.00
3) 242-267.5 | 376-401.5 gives 0.99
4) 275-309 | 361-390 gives 1.00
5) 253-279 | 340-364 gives 0.99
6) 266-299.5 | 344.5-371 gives 0.99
